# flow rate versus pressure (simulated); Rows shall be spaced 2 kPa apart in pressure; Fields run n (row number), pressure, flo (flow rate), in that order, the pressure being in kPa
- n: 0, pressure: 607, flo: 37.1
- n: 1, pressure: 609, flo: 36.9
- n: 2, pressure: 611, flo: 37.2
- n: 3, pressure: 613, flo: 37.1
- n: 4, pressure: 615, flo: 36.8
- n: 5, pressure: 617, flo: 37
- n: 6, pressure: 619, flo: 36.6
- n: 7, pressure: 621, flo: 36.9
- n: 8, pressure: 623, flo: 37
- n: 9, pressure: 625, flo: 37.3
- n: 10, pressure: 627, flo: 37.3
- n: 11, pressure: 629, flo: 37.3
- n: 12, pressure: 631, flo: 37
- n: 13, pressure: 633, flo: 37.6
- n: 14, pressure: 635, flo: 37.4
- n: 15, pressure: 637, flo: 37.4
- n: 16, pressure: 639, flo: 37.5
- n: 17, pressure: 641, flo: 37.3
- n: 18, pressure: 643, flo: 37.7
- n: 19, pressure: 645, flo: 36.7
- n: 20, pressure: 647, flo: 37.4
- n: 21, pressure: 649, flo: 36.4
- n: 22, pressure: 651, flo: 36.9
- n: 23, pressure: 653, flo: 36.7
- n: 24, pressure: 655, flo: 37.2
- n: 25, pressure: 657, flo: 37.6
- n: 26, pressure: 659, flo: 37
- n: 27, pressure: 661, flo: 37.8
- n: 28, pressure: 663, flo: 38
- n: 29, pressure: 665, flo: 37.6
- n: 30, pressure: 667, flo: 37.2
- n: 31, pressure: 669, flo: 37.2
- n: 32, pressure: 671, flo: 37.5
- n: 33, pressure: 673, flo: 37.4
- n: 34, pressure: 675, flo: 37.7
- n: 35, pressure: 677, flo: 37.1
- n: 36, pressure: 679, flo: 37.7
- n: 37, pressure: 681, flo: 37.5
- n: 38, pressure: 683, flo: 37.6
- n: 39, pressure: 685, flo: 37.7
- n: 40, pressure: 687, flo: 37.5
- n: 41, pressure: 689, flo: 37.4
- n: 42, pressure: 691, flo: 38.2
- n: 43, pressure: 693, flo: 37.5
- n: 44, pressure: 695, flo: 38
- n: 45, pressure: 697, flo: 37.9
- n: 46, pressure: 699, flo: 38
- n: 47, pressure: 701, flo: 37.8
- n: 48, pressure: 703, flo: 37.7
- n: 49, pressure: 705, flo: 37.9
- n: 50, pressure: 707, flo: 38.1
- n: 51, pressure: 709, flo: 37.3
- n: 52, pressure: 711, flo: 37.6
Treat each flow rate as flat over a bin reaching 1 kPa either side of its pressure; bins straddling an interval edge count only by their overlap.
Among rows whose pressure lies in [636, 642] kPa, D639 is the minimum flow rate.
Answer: 37.3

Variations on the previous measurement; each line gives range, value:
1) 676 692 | 37.1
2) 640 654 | 36.4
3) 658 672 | 37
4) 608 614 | 36.9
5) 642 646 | 36.7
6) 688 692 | 37.4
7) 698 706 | 37.7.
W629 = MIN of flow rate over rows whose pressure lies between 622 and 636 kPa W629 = 37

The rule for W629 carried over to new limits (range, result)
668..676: 37.2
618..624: 36.6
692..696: 37.5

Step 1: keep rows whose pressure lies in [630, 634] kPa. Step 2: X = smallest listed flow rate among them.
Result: 37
